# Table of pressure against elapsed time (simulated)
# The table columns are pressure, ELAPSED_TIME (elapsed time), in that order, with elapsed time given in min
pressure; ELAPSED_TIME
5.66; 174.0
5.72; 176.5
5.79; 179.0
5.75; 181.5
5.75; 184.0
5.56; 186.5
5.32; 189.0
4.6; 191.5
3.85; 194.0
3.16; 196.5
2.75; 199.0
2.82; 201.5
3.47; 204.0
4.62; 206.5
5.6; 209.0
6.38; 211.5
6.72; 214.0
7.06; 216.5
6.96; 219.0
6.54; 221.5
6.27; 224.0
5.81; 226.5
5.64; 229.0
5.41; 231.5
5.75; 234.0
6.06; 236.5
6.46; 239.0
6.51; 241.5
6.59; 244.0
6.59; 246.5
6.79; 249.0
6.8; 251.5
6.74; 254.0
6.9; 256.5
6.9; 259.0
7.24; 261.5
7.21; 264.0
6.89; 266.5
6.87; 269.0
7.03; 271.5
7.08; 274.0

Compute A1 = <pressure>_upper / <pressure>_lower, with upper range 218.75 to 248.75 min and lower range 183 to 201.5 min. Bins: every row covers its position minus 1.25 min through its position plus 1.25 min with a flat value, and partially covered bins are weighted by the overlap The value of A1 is 1.4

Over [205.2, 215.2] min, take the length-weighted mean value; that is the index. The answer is 5.81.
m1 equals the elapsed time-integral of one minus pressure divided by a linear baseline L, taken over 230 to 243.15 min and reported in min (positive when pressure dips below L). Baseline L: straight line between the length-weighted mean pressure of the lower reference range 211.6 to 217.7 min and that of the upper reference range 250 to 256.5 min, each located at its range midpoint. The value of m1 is 1.4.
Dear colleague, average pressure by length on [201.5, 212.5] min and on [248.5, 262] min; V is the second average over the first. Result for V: 1.45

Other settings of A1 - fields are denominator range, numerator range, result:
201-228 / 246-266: 1.20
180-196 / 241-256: 1.32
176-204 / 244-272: 1.51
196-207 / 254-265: 2.13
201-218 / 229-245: 1.13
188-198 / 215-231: 1.52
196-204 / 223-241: 2.00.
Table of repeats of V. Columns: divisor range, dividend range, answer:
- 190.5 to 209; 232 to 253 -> 1.72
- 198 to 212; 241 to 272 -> 1.64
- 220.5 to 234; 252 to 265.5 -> 1.18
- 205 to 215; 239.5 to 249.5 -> 1.15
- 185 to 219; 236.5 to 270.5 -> 1.40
